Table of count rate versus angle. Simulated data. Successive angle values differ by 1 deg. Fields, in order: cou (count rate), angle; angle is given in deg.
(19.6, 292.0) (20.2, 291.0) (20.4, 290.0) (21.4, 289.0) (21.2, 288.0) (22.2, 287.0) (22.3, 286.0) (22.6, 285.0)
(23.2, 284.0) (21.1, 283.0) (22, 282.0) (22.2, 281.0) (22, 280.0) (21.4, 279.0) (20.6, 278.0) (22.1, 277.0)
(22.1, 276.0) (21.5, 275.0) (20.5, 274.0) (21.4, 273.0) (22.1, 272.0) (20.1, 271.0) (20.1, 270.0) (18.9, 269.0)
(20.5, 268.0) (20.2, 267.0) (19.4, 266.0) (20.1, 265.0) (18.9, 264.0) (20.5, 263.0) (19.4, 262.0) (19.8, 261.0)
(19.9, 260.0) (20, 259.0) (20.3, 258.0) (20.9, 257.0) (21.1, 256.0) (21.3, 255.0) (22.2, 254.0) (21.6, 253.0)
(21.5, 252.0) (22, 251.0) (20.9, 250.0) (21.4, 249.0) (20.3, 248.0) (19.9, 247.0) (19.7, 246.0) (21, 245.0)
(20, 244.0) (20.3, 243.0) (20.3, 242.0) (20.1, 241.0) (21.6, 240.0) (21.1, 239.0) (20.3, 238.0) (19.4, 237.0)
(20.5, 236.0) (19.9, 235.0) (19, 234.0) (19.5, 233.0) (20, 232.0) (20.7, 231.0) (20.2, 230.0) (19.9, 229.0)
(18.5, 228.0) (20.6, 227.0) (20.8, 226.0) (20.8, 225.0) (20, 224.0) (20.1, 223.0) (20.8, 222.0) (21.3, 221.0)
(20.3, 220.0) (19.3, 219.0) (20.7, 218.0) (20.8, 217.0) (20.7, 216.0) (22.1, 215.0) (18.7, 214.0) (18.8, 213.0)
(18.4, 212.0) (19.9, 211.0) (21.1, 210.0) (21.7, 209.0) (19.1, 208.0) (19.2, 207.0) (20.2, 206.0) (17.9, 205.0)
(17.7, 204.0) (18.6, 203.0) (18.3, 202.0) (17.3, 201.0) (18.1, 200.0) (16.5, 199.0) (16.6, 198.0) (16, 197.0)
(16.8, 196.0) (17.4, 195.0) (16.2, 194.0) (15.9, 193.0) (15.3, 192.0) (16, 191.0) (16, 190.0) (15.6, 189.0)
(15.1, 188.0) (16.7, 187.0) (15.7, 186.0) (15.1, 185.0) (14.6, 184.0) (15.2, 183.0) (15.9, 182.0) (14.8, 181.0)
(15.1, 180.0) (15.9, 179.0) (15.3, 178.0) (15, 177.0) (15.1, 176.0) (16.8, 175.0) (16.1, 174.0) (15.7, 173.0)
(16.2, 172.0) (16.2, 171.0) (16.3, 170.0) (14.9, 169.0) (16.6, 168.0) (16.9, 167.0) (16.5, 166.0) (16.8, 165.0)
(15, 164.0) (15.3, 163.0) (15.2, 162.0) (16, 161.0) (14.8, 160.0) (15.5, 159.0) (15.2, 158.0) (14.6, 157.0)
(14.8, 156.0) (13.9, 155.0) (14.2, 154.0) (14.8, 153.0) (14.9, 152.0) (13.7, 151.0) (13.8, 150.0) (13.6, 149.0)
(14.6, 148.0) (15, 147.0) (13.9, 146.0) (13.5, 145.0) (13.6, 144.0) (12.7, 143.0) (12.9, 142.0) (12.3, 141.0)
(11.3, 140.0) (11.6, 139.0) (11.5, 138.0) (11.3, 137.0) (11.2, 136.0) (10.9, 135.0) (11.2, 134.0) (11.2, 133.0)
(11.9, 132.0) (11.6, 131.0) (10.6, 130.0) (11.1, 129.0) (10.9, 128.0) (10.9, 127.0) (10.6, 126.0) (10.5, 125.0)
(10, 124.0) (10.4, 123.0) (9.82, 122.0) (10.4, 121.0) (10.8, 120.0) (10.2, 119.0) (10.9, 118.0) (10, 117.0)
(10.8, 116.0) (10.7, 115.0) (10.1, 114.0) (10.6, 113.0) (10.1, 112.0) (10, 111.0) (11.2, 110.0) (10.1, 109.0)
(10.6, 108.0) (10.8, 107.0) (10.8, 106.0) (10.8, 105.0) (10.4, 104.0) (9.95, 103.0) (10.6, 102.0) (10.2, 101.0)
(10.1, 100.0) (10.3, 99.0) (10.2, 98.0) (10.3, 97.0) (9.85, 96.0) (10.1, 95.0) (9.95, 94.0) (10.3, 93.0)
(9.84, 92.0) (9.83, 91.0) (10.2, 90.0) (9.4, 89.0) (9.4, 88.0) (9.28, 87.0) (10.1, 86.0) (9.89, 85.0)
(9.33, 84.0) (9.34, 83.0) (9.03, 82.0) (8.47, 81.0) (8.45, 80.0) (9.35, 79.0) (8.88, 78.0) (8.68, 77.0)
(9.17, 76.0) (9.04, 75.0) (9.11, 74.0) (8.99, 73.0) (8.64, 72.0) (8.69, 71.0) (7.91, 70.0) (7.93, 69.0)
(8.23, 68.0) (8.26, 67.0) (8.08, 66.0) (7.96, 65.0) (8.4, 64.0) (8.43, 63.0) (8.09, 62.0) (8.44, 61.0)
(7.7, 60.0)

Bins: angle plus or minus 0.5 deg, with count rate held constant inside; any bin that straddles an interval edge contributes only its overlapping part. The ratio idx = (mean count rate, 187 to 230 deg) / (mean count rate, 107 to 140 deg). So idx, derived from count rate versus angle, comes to 1.74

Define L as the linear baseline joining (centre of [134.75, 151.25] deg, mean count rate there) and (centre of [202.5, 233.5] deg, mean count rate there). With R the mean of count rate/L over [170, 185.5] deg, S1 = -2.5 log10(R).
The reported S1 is 0.037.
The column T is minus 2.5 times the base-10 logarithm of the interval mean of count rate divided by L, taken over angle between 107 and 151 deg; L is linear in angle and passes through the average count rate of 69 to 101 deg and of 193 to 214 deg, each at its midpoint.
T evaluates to 0.11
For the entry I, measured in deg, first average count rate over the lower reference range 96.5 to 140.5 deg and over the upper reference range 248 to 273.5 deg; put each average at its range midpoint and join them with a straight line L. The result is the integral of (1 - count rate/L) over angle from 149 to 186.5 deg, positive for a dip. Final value -3.36 deg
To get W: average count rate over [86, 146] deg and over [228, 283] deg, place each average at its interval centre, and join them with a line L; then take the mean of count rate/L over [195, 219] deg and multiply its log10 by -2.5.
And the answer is -0.10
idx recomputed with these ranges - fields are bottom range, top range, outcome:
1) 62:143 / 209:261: 2.03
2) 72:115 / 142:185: 1.53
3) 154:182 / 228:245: 1.30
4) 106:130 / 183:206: 1.58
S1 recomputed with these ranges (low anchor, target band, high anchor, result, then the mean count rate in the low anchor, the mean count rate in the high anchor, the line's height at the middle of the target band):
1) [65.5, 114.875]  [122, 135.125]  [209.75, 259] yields 0.15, 9.62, 20.4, 12.5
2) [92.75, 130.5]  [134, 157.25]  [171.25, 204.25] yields -0.02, 10.4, 16.1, 13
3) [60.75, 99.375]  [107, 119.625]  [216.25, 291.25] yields 0.09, 9.12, 20.7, 11.3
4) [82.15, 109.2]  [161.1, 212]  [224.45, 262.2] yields -0.01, 10.1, 20.4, 16.5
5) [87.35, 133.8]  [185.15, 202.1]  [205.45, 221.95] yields 0.12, 10.4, 20.2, 18.3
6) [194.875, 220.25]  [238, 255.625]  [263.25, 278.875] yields -0.05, 18.9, 20.6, 20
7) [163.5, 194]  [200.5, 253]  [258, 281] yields -0.10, 15.8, 20.6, 18.3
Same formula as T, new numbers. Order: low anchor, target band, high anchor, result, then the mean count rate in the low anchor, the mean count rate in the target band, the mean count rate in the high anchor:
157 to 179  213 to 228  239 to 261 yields -0.078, 15.8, 20.4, 20.8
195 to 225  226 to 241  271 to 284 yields -0.004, 19.2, 20.1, 21.6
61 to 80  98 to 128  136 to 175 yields 0.104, 8.54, 10.4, 14.5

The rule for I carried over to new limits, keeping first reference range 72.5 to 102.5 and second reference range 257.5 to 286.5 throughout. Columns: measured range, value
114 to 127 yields 1.31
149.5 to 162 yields -0.85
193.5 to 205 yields -0.58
